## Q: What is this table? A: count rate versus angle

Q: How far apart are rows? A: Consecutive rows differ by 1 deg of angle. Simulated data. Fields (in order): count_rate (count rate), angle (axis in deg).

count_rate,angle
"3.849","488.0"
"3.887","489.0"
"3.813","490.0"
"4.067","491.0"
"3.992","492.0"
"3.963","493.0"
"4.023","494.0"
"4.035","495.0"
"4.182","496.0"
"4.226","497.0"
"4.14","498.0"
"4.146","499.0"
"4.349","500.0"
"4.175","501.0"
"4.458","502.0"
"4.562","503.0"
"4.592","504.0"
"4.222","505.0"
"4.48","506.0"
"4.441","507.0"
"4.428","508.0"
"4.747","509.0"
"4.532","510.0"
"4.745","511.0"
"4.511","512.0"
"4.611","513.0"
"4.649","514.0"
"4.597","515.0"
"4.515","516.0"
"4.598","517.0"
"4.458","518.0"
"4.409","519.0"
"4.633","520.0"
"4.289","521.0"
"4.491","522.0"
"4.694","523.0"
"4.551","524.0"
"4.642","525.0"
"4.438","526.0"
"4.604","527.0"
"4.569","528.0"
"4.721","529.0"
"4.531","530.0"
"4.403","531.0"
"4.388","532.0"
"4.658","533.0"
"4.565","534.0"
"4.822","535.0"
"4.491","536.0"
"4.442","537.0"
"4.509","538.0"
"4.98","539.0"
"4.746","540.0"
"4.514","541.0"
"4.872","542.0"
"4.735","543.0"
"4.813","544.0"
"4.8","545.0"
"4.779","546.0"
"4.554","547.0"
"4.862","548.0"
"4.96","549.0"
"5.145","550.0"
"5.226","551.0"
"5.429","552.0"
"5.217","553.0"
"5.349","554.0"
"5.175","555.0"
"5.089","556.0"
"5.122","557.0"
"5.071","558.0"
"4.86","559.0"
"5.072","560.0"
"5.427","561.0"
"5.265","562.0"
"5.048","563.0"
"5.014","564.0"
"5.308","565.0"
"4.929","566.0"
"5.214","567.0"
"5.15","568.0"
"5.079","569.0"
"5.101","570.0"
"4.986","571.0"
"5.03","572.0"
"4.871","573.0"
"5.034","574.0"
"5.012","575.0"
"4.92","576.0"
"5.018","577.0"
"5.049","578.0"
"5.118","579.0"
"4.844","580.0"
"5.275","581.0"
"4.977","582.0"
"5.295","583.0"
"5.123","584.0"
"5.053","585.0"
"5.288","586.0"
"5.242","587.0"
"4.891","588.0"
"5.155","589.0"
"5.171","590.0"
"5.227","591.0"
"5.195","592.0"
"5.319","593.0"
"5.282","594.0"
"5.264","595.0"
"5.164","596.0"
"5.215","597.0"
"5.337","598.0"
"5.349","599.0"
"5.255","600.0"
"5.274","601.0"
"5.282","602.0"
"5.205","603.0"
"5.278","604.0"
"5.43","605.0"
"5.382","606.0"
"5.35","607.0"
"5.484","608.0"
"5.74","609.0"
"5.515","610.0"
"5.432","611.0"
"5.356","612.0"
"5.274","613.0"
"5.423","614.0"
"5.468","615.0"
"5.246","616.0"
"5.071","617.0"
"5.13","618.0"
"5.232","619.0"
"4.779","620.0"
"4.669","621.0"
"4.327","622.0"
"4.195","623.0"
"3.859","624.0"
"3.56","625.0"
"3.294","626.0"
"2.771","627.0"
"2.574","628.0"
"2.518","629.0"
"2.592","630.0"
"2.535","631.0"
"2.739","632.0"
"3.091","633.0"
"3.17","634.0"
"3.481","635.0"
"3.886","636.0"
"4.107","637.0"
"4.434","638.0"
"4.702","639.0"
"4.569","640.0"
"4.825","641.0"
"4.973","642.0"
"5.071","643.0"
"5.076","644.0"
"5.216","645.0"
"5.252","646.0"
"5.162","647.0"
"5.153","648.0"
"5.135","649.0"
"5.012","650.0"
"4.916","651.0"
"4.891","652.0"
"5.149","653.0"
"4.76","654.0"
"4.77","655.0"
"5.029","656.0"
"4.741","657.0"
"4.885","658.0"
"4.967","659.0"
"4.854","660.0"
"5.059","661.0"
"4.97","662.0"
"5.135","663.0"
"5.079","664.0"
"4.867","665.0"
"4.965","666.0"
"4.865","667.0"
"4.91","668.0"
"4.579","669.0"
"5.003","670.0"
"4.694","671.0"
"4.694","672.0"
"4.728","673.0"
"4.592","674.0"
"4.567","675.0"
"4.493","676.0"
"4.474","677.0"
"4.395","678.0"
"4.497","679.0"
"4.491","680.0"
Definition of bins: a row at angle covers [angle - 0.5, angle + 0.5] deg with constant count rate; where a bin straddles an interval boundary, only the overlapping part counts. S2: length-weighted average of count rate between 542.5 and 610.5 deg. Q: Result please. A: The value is 5.14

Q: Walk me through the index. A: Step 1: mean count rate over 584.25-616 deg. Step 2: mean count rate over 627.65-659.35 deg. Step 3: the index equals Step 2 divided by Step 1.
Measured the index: 0.82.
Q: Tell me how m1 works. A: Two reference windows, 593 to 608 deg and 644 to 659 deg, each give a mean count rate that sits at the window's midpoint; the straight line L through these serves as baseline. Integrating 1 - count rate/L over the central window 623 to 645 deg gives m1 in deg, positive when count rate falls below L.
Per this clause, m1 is 5.8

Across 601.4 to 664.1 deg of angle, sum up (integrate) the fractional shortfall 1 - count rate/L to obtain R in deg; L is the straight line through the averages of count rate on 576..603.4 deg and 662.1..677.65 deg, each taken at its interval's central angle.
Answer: 4.1 deg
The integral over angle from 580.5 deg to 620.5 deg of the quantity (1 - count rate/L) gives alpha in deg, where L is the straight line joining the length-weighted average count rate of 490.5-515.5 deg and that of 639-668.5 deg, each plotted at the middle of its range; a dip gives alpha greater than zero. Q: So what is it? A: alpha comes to -4.3 deg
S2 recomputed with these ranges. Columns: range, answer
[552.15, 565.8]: 5.16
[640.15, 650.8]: 5.07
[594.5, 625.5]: 5.11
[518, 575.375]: 4.85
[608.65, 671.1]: 4.58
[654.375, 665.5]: 4.94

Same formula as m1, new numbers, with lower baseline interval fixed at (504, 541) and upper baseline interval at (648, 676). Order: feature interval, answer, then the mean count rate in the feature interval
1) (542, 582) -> -3.4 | 5.05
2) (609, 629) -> 0.9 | 4.57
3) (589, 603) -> -1.5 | 5.25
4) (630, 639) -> 2.5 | 3.45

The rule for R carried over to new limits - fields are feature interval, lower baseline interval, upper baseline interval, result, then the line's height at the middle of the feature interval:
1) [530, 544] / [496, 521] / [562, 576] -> 0.3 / 4.74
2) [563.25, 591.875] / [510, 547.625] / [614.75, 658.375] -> -3.8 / 4.49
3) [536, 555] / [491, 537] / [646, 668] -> -1.3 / 4.56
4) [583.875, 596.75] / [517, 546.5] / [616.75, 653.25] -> -2.3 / 4.39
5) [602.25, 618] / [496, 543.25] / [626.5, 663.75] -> -3.4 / 4.43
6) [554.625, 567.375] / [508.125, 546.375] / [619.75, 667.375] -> -1.6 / 4.54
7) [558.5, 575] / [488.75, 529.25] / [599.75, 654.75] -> -2.2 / 4.5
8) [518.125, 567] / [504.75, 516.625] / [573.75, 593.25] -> -0.2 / 4.79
